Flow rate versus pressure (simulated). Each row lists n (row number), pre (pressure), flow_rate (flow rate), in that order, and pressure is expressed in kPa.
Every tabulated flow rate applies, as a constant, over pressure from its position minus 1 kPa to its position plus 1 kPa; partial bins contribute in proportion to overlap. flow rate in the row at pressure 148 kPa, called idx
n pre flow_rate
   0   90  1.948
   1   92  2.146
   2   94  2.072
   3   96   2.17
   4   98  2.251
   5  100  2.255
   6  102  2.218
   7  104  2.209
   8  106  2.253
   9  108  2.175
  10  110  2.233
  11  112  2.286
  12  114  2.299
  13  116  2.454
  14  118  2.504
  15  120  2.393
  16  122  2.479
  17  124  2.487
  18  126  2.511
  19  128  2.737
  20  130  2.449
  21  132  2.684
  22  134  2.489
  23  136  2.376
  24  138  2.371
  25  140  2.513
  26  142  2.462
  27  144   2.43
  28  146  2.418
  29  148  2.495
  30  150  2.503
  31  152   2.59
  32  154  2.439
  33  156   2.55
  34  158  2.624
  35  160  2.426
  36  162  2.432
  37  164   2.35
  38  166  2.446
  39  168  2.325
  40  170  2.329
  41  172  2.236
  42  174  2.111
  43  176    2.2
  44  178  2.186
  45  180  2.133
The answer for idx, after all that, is 2.495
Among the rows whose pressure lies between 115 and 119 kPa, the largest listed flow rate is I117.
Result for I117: 2.504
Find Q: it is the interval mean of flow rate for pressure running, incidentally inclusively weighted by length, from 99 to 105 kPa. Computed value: 2.23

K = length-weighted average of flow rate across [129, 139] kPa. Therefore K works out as 2.47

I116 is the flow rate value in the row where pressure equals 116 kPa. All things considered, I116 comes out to 2.454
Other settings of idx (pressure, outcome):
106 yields 2.253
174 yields 2.111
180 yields 2.133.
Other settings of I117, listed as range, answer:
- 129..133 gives 2.684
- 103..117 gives 2.454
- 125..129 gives 2.737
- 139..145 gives 2.513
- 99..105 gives 2.255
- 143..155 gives 2.59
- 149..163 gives 2.624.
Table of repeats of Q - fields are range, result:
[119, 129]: 2.52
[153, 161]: 2.51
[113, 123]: 2.43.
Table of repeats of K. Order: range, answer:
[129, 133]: 2.57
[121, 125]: 2.48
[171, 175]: 2.17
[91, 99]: 2.16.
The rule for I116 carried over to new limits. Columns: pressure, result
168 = 2.325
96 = 2.17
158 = 2.624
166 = 2.446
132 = 2.684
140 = 2.513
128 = 2.737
